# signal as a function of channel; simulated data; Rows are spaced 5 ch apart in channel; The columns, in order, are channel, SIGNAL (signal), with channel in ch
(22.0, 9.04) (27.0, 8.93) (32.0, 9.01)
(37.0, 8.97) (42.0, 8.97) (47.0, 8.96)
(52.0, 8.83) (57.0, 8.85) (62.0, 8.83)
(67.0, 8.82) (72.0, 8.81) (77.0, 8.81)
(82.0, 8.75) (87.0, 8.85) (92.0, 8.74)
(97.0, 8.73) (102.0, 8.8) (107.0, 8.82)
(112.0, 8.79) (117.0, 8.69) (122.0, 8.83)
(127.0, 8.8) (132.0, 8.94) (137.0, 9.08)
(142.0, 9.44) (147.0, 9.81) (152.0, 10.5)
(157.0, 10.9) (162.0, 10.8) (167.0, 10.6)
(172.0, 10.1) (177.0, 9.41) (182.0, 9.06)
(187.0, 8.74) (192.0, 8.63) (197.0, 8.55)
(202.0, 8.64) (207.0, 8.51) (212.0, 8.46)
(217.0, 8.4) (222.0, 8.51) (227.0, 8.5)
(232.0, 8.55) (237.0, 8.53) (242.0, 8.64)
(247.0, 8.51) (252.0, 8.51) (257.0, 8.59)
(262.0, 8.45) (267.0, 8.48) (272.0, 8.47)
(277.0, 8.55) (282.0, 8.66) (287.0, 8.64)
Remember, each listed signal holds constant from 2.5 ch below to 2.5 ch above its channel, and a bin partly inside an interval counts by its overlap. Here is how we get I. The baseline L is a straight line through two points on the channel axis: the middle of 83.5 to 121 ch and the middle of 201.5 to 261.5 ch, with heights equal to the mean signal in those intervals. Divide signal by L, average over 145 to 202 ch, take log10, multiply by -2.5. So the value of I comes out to -0.12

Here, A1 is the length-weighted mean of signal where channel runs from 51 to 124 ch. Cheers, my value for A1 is 8.8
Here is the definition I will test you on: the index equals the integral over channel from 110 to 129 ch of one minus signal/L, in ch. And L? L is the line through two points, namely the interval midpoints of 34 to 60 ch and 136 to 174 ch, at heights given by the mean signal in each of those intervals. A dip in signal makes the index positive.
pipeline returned 1.9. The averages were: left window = 8.92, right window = 10.2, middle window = 8.78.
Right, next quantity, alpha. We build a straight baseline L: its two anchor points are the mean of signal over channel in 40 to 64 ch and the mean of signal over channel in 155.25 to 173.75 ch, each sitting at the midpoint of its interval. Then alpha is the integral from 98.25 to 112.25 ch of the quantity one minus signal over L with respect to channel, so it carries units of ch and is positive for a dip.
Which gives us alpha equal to 1.3 ch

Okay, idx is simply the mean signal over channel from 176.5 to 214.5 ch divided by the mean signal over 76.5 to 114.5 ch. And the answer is 1.0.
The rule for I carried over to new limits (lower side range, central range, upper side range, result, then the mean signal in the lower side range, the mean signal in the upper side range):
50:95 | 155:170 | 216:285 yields -0.23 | 8.81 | 8.53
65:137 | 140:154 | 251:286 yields -0.14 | 8.81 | 8.54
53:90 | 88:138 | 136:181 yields 0.07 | 8.82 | 10.1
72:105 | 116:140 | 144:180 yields 0.08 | 8.78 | 10.3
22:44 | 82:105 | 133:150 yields 0.05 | 8.98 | 9.43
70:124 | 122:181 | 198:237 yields -0.13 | 8.78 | 8.51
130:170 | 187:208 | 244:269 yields 0.09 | 10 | 8.51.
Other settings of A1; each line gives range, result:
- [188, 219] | 8.54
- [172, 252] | 8.68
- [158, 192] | 9.75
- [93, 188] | 9.41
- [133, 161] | 9.94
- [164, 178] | 10.1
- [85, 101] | 8.77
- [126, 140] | 8.97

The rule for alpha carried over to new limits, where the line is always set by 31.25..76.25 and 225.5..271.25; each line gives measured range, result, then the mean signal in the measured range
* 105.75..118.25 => 0.0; 8.77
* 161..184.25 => -3.4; 9.95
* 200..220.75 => 0.2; 8.5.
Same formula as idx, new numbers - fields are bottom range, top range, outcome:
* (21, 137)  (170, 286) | 0.98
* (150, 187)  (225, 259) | 0.85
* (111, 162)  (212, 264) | 0.90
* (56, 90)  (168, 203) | 1.03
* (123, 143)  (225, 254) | 0.95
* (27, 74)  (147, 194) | 1.11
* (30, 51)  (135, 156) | 1.09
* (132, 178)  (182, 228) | 0.86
